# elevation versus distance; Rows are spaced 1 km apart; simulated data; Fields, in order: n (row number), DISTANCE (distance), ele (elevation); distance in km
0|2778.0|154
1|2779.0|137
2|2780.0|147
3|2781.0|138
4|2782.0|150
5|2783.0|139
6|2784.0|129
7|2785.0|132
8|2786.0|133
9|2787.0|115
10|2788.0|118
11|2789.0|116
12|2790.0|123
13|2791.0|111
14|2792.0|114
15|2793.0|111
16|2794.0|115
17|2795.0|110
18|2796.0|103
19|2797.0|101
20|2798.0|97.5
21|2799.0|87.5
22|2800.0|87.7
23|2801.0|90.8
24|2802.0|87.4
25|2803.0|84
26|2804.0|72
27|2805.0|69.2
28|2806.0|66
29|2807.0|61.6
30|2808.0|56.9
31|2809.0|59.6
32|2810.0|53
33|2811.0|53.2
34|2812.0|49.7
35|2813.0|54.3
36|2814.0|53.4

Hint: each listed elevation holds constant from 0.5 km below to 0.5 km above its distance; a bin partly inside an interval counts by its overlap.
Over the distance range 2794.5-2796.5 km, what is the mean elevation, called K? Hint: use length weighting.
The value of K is 106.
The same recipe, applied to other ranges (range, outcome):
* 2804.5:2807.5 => 65.6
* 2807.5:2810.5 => 56.5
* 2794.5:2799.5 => 99.8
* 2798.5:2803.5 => 87.5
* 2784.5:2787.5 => 127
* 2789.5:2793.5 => 115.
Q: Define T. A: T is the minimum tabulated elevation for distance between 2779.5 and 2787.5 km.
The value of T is 115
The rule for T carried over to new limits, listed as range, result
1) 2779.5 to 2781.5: 138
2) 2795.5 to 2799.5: 87.5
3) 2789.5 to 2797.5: 101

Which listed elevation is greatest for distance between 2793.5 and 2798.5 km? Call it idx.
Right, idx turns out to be 115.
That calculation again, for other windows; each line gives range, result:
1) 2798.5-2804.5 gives 90.8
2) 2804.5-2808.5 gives 69.2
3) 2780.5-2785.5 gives 150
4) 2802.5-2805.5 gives 84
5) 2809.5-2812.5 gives 53.2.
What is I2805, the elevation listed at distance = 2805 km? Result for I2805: 69.2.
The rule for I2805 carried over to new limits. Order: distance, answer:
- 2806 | 66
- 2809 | 59.6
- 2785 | 132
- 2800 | 87.7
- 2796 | 103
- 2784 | 129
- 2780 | 147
